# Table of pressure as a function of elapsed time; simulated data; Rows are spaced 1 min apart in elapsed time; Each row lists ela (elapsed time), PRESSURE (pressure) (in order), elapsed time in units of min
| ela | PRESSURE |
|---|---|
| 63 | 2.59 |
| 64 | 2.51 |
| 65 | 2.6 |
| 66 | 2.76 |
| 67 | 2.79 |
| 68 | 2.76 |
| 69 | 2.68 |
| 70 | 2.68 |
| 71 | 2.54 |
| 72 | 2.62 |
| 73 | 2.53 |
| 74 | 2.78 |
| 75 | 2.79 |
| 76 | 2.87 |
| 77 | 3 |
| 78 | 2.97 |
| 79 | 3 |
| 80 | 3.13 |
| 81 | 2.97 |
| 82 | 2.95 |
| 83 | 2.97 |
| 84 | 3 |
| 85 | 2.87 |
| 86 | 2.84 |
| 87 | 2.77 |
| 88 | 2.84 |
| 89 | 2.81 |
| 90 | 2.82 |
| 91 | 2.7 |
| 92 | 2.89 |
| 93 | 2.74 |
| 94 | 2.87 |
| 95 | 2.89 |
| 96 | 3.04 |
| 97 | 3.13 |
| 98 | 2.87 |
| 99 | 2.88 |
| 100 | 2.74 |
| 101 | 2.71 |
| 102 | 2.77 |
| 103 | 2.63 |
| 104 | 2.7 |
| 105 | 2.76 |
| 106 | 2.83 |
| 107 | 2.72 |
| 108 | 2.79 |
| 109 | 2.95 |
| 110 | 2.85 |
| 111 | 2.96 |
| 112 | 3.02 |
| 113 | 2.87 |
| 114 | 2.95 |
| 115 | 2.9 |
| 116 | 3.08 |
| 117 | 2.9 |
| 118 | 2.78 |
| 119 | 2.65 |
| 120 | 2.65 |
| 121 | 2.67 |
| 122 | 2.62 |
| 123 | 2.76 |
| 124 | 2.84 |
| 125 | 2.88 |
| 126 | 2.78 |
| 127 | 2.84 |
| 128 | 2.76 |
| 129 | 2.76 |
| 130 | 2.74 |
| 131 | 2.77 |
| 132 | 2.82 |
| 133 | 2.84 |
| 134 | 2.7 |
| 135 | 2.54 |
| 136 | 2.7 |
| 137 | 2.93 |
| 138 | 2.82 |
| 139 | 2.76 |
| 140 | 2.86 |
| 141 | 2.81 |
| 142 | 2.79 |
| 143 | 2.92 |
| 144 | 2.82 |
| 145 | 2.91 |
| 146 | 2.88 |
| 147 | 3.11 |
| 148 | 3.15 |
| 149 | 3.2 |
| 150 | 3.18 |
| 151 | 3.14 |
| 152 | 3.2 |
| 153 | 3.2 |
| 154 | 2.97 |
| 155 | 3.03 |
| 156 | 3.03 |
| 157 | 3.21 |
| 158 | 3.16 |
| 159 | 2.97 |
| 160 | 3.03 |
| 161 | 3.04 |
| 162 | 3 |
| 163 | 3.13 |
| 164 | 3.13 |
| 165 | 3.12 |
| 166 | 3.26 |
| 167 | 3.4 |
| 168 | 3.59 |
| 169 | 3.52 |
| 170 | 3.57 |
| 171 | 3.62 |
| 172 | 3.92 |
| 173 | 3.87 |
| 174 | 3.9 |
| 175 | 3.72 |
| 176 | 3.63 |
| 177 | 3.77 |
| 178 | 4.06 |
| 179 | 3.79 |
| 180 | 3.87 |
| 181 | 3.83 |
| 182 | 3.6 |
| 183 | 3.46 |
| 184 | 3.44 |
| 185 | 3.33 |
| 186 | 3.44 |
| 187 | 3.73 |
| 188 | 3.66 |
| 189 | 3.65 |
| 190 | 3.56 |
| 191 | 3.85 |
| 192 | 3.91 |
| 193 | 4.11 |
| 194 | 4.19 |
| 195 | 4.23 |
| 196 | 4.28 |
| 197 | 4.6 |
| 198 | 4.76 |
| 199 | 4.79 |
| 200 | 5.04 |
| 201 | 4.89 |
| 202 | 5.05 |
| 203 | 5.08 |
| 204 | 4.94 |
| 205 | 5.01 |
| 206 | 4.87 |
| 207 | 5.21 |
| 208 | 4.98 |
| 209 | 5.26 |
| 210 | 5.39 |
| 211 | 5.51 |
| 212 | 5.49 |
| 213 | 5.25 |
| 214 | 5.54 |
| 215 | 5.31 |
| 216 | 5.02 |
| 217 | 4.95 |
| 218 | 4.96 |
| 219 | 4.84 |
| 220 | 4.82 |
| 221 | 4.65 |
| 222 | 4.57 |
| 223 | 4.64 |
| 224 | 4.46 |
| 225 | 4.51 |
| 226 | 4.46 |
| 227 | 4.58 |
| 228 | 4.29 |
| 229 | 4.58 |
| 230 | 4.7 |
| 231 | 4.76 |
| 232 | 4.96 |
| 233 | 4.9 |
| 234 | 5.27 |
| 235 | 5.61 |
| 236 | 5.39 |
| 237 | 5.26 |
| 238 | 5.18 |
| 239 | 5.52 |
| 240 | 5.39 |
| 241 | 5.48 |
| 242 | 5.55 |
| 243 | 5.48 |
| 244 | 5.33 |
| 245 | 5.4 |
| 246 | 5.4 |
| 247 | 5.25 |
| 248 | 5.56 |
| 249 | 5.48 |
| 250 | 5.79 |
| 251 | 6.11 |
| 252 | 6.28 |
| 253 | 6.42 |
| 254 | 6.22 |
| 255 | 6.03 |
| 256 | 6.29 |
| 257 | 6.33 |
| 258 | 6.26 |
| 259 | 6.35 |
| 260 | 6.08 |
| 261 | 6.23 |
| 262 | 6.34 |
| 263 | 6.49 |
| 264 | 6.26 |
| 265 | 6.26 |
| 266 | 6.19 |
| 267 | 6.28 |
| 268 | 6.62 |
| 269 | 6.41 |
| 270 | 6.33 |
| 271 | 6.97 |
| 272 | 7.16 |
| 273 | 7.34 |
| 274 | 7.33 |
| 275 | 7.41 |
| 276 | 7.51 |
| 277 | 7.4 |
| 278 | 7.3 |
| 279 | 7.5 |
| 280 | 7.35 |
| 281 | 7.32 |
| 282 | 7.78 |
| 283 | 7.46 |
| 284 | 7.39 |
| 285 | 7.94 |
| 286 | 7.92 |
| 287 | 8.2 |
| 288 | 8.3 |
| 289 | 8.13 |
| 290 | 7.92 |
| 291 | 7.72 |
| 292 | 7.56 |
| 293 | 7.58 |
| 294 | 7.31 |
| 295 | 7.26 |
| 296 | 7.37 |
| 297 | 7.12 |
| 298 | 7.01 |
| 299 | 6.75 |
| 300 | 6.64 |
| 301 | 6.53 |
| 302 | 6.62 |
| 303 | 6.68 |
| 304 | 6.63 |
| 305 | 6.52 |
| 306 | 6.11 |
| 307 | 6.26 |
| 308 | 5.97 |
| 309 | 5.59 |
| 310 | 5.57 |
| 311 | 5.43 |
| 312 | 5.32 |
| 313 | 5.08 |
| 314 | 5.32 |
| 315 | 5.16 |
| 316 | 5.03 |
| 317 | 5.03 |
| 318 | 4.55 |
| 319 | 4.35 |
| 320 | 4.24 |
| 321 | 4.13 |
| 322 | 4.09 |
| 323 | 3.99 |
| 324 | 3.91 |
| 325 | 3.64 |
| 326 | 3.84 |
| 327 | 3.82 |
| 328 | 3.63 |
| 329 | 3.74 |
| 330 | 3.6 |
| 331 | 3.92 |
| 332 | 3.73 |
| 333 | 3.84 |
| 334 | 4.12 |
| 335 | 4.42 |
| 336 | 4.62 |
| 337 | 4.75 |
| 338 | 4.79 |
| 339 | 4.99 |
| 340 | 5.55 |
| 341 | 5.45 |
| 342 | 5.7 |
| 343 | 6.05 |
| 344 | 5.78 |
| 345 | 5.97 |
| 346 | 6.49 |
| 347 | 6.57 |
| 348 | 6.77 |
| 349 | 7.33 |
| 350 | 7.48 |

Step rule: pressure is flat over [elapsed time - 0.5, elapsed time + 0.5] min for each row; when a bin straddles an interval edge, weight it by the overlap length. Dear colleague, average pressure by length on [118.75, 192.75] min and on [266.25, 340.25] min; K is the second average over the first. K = 1.88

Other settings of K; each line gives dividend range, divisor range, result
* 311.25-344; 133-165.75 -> 1.52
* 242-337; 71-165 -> 2.09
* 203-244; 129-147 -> 1.80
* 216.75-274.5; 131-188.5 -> 1.74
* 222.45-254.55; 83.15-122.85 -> 1.86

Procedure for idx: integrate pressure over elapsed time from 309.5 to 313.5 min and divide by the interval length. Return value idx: 5.35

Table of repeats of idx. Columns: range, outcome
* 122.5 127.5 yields 2.82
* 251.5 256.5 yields 6.25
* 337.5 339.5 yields 4.89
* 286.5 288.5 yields 8.25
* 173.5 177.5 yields 3.75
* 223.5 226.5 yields 4.48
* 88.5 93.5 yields 2.79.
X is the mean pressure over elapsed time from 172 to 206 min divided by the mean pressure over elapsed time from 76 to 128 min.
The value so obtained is 1.4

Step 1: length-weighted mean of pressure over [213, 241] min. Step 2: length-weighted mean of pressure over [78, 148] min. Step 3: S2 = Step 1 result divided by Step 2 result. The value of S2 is 1.74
